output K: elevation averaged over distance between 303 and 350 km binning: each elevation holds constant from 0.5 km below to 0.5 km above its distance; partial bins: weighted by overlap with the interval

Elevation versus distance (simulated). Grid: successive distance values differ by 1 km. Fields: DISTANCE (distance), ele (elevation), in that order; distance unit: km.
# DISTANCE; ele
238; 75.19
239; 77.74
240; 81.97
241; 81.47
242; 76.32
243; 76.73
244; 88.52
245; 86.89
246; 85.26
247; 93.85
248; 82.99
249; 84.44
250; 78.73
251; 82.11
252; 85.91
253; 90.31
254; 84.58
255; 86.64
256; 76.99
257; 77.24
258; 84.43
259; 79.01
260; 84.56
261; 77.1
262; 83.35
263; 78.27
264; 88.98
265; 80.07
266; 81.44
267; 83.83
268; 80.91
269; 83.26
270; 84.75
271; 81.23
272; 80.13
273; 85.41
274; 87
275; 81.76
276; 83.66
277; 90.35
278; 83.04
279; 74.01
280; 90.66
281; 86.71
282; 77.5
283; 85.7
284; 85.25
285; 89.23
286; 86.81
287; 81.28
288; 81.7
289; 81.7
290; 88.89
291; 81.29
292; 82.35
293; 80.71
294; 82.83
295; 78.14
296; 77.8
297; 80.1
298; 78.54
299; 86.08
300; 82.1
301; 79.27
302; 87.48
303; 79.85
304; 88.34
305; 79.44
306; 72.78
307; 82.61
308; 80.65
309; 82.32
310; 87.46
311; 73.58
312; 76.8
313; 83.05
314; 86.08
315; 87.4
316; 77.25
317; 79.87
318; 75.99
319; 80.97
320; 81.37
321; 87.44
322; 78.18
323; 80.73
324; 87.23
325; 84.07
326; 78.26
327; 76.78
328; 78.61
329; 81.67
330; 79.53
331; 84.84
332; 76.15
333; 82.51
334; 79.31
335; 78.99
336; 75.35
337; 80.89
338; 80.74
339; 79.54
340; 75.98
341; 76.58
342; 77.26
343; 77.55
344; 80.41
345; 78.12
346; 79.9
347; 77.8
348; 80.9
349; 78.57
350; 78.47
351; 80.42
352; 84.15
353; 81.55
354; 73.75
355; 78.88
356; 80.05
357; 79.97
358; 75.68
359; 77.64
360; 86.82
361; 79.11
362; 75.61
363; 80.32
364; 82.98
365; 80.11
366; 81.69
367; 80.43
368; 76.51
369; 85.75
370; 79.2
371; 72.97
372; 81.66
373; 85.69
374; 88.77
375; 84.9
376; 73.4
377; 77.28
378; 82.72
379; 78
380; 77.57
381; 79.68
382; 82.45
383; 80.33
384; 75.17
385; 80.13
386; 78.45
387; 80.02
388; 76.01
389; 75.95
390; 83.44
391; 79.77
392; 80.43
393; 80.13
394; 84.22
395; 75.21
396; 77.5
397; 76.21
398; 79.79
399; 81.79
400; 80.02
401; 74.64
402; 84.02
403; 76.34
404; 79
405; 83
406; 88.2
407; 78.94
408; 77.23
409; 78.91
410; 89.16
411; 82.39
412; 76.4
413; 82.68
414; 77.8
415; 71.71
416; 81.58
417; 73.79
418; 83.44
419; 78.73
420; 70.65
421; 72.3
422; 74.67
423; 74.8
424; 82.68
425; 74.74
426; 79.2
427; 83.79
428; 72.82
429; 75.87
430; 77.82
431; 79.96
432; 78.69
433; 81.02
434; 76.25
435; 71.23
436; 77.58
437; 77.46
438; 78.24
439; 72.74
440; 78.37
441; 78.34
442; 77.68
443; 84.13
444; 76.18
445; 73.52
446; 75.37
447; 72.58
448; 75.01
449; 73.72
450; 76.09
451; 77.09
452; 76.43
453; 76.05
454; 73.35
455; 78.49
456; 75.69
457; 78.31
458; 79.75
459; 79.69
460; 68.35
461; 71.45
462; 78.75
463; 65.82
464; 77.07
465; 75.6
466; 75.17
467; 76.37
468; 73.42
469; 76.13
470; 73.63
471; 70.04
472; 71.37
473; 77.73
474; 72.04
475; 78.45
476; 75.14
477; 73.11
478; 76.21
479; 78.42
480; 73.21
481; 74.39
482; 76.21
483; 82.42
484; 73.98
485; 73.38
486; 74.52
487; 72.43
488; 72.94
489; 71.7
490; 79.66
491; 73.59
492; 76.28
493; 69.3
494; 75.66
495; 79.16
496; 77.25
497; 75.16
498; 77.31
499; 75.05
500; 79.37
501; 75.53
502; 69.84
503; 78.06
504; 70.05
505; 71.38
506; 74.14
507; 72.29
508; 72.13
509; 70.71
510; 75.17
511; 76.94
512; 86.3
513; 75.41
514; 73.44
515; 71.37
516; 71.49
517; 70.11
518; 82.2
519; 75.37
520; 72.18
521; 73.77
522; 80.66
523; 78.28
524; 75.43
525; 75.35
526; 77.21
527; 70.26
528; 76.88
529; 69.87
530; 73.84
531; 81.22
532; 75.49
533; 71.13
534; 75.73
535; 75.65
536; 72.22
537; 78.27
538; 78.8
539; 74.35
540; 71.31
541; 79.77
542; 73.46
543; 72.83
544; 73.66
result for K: 80.2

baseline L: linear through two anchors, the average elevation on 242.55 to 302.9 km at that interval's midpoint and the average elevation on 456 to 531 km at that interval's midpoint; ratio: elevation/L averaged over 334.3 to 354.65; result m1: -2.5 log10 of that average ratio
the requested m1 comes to 0.02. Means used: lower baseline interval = 83.1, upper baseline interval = 74.9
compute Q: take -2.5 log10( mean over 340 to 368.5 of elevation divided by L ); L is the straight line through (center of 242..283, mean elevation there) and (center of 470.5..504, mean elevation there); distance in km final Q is 0.01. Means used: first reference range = 83.3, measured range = 79.3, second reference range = 75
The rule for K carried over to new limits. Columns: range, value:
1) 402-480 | 76.8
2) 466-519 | 74.8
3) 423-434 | 78.4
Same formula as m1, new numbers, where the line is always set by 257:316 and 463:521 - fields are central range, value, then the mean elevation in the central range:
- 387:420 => -0.02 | 79.5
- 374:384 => -0.01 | 79.8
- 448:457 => 0.00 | 76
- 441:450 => 0.01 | 76.2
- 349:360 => 0.01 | 79.4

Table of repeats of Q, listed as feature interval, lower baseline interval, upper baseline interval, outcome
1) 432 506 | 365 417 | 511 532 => 0.03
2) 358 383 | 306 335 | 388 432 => -0.01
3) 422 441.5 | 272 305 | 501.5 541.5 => 0.01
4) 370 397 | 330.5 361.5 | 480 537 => -0.02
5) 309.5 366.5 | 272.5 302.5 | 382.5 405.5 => 0.02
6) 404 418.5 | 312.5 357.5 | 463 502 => -0.04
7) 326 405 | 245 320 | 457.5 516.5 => 0.00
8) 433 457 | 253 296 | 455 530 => 0.01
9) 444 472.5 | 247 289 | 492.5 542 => 0.03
